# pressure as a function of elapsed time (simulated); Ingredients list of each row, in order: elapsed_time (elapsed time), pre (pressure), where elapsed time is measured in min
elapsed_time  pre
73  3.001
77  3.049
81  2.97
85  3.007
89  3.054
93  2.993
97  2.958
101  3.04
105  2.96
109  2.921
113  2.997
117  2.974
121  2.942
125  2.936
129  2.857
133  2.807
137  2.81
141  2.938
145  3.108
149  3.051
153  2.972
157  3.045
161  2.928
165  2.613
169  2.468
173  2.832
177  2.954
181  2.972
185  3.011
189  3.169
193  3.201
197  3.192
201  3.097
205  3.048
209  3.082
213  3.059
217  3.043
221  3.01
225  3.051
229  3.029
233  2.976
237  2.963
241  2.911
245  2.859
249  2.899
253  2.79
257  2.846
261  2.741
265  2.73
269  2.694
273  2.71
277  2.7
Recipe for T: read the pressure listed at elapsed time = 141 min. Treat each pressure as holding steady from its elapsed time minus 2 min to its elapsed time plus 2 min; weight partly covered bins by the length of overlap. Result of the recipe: 2.938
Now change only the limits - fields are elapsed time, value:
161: 2.928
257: 2.846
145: 3.108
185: 3.011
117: 2.974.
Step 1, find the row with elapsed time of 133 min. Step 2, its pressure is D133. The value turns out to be 2.807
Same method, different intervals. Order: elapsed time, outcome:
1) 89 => 3.054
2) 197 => 3.192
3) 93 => 2.993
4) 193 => 3.201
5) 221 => 3.01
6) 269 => 2.694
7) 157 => 3.045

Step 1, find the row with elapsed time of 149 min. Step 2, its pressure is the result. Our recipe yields 3.051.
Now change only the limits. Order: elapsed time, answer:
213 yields 3.059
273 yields 2.71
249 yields 2.899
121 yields 2.942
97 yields 2.958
